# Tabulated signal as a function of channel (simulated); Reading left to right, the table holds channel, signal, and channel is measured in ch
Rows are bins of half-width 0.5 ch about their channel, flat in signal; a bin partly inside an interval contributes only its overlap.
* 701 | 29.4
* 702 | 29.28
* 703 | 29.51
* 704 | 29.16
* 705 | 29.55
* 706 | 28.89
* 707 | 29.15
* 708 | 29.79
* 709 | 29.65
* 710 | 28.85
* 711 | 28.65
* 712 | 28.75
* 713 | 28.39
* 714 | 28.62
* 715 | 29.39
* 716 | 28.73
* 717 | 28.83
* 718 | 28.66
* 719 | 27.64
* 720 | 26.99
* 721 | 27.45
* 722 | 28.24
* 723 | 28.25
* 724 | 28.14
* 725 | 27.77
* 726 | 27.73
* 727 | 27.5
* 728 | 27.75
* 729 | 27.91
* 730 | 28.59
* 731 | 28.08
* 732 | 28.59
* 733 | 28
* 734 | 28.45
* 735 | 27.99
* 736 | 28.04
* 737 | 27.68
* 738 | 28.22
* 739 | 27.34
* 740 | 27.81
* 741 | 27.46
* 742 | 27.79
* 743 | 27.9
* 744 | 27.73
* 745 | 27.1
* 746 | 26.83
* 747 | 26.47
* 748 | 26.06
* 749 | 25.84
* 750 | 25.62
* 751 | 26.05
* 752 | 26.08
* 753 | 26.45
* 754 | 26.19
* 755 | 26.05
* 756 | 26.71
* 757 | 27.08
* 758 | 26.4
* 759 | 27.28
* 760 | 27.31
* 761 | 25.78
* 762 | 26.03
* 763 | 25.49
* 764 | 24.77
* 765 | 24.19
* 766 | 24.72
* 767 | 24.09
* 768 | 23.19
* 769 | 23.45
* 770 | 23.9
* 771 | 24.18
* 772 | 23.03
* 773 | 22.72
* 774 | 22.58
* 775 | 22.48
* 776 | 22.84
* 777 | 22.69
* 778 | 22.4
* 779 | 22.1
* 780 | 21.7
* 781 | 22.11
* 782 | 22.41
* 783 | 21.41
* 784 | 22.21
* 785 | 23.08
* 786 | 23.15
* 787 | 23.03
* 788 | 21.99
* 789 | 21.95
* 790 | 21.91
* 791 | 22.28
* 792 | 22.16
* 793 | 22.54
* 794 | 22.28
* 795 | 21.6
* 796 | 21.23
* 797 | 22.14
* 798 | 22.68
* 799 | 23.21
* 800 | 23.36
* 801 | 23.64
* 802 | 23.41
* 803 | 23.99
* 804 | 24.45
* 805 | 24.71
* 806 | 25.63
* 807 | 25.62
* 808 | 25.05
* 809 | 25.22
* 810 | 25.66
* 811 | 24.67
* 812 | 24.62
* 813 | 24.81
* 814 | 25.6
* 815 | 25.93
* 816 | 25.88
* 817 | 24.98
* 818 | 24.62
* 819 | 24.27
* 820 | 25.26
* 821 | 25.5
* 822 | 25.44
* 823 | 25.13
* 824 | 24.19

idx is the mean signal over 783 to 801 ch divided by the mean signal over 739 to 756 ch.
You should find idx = 0.84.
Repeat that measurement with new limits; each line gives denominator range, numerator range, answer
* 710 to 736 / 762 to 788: 0.82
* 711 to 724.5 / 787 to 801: 0.79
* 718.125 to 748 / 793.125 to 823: 0.88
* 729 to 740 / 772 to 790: 0.80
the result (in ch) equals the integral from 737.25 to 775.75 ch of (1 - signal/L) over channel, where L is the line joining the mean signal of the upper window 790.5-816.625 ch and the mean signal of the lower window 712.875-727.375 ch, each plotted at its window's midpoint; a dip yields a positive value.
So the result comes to 0.9 ch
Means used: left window 28.2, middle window 25.7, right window 23.9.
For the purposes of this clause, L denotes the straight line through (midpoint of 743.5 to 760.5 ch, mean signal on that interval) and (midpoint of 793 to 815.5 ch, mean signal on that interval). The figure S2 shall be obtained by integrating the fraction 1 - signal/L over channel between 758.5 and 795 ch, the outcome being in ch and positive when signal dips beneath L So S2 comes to 2.99 ch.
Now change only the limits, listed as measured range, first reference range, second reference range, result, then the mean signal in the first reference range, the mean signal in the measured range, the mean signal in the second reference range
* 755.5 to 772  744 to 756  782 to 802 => -0.10 ch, 26.3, 25.2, 22.4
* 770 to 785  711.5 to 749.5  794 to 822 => 1.85 ch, 27.9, 22.6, 24.3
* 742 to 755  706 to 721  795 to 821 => 0.26 ch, 28.7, 26.6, 24.4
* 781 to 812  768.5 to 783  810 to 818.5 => 1.06 ch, 22.7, 23.2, 25.2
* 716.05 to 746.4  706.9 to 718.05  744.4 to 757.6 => -0.23 ch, 29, 27.9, 26.4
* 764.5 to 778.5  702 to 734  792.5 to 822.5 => 1.43 ch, 28.5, 23.3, 24.3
